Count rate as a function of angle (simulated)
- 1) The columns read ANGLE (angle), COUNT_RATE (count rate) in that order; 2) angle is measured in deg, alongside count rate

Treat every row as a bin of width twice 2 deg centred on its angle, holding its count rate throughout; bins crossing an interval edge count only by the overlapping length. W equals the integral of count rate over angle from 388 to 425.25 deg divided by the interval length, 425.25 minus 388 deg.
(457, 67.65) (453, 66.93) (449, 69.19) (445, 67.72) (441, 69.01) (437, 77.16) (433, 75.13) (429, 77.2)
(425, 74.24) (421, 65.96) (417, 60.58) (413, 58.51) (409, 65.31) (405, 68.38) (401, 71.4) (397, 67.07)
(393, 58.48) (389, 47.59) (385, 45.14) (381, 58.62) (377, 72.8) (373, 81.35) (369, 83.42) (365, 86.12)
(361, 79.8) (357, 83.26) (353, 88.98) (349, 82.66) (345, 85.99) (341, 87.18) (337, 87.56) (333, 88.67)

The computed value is 63.7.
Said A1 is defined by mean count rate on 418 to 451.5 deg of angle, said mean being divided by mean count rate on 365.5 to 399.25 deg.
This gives 1.09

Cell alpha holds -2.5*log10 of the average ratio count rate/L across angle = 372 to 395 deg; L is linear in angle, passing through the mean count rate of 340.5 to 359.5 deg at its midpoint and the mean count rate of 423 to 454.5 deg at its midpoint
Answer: 0.32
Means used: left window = 85.3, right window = 72.2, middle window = 59.8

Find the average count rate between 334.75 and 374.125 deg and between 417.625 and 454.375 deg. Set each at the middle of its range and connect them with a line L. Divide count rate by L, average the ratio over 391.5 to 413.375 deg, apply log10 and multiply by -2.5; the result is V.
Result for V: 0.171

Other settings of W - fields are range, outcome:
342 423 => 70.8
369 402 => 63.8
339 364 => 84.7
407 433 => 67.6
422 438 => 75.2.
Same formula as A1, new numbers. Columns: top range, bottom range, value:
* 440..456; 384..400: 1.21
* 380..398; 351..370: 0.65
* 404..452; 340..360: 0.81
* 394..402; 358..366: 0.82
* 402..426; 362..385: 0.88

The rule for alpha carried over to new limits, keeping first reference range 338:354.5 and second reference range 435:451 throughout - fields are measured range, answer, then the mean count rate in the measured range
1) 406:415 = 0.210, 62.6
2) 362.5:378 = 0.013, 81.4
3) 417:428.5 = 0.069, 69.4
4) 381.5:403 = 0.332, 58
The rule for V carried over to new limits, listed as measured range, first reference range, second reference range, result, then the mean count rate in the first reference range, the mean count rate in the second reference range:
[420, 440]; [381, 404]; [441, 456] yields -0.14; 58.4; 68.1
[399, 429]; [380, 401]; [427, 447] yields -0.03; 56.8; 73.2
